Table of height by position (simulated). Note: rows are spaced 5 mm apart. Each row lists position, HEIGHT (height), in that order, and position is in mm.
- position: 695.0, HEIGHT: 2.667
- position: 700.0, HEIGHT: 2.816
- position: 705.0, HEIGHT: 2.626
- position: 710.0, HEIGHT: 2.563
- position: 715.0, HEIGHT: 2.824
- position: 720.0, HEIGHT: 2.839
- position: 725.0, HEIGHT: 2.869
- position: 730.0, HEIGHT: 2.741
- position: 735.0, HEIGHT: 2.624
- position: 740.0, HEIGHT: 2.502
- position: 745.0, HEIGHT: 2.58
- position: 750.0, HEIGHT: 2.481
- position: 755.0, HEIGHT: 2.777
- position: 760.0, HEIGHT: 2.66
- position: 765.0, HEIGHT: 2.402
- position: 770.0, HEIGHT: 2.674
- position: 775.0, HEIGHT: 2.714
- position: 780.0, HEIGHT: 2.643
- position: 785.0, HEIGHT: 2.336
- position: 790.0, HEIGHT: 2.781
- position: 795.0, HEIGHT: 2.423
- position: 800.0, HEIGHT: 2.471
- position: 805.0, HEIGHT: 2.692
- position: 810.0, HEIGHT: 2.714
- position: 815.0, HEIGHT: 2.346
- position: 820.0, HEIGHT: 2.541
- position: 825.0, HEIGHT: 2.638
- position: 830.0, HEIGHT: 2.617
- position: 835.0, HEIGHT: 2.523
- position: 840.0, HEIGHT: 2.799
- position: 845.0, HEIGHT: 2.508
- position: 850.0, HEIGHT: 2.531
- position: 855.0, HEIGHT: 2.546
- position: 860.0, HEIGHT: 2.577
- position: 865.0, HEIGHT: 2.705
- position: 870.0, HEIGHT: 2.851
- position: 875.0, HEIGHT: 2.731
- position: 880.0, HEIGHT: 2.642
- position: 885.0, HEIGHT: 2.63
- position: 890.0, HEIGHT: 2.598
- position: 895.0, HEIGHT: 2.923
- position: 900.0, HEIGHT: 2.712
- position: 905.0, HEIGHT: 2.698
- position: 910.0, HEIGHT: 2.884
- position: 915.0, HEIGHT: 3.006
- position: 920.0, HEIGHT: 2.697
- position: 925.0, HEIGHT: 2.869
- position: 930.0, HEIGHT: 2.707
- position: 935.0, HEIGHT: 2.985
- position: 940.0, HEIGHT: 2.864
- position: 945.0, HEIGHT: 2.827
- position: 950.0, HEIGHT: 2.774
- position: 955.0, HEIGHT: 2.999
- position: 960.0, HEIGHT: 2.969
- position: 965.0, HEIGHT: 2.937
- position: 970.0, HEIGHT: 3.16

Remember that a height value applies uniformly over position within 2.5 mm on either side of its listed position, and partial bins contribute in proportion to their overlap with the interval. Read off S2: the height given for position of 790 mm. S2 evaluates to 2.781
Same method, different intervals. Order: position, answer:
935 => 2.985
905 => 2.698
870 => 2.851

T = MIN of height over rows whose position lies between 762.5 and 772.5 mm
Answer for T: 2.402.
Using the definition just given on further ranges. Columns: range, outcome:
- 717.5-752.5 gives 2.481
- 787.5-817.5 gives 2.346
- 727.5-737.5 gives 2.624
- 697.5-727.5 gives 2.563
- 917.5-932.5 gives 2.697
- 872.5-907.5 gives 2.598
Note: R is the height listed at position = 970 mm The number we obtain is 3.16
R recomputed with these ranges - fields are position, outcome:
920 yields 2.697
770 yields 2.674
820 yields 2.541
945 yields 2.827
